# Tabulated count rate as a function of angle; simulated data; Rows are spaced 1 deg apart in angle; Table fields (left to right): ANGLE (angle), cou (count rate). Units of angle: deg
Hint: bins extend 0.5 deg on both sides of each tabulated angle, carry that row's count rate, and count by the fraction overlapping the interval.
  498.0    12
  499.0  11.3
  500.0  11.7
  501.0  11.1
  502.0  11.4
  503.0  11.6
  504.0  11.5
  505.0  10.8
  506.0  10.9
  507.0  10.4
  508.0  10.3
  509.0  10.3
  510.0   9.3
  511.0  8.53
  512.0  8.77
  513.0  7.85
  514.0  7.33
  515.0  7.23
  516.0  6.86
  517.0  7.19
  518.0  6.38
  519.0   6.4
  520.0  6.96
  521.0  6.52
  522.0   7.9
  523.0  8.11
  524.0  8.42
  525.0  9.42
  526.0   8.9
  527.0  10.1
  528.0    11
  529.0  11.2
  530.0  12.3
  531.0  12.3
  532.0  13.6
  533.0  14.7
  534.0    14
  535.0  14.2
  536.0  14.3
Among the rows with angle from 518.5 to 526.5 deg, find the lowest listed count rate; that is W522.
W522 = 6.4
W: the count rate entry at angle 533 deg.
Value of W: 14.7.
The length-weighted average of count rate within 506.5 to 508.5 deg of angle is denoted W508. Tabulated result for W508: 10.4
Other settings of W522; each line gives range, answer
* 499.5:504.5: 11.1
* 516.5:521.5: 6.38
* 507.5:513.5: 7.85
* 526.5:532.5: 10.1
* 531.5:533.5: 13.6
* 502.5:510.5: 9.3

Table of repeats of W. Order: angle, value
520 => 6.96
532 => 13.6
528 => 11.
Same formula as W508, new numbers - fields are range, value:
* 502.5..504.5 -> 11.6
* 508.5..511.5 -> 9.38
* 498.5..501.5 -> 11.4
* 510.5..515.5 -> 7.94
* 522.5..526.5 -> 8.71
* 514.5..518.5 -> 6.92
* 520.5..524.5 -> 7.74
